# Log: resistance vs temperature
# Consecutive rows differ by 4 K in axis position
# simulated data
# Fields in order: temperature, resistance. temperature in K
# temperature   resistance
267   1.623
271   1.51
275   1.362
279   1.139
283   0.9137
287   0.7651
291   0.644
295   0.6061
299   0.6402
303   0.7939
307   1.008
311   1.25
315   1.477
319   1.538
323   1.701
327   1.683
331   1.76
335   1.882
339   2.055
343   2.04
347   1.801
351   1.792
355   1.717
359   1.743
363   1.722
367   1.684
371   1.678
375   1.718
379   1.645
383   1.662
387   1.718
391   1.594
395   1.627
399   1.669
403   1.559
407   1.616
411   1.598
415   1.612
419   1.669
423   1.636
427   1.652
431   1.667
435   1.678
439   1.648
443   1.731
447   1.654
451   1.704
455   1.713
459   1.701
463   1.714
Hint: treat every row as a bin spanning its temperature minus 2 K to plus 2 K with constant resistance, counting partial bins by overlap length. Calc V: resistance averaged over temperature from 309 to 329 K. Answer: 1.53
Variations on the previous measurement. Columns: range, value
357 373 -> 1.71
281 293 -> 0.774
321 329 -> 1.69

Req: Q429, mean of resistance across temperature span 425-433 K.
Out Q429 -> 1.66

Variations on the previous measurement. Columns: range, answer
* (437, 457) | 1.69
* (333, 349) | 1.94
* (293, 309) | 0.762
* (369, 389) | 1.68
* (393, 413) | 1.61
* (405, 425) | 1.63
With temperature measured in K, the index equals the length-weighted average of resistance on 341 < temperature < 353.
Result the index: 1.88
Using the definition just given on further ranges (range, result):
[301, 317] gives 1.13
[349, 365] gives 1.74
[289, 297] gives 0.625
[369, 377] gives 1.7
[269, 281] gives 1.34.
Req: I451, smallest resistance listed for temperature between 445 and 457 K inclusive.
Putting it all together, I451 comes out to 1.654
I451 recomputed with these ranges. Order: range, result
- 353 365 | 1.717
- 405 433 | 1.598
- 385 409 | 1.559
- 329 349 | 1.76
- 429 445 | 1.648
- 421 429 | 1.636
